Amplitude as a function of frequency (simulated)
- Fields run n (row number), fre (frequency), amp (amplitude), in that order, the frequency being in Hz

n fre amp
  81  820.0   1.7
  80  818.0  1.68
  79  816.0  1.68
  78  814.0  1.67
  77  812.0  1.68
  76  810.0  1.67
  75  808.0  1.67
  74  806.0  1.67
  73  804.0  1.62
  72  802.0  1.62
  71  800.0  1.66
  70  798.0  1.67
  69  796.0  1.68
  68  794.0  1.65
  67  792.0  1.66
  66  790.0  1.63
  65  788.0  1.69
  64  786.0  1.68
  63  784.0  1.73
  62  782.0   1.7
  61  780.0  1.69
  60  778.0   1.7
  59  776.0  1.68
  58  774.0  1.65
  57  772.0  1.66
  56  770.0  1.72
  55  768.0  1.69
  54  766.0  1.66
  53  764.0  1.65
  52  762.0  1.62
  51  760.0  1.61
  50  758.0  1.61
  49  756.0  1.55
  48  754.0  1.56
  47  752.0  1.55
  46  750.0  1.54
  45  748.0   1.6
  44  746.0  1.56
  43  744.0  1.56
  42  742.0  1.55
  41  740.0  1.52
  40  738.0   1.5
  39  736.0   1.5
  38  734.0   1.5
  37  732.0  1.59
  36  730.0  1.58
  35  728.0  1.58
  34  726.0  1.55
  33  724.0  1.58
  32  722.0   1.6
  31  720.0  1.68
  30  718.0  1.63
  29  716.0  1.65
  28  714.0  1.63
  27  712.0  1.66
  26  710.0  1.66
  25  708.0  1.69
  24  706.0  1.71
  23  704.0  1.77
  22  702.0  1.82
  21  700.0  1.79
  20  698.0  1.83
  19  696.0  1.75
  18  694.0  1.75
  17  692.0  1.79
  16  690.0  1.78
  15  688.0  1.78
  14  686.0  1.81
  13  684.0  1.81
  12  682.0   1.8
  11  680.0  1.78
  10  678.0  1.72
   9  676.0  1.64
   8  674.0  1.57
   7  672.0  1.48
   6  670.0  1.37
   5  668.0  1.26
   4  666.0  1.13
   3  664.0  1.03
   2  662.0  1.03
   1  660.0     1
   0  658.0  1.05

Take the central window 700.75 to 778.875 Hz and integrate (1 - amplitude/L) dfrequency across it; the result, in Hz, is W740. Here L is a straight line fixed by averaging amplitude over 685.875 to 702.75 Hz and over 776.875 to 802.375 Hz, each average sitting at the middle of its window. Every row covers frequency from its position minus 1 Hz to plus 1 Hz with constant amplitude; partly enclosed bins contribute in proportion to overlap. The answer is 5.2 Hz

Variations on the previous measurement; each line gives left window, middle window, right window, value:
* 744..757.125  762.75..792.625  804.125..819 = -1.3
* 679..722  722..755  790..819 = 3.0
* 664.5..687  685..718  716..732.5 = -3.2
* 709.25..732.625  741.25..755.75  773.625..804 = 0.7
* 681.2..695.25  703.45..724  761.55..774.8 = 1.0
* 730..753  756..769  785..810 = -0.4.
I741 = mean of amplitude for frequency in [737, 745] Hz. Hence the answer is 1.53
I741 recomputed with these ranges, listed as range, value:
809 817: 1.67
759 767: 1.64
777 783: 1.7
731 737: 1.53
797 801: 1.67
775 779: 1.69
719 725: 1.62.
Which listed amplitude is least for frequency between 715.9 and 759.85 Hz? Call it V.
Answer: 1.5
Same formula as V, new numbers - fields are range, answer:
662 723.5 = 1.03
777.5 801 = 1.63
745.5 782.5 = 1.54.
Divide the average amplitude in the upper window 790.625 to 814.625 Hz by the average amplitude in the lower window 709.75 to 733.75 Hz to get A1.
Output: 1.03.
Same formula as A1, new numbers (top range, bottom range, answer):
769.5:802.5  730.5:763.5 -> 1.07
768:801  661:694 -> 1.08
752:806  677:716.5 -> 0.94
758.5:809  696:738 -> 1.01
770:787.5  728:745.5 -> 1.10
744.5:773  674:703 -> 0.91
